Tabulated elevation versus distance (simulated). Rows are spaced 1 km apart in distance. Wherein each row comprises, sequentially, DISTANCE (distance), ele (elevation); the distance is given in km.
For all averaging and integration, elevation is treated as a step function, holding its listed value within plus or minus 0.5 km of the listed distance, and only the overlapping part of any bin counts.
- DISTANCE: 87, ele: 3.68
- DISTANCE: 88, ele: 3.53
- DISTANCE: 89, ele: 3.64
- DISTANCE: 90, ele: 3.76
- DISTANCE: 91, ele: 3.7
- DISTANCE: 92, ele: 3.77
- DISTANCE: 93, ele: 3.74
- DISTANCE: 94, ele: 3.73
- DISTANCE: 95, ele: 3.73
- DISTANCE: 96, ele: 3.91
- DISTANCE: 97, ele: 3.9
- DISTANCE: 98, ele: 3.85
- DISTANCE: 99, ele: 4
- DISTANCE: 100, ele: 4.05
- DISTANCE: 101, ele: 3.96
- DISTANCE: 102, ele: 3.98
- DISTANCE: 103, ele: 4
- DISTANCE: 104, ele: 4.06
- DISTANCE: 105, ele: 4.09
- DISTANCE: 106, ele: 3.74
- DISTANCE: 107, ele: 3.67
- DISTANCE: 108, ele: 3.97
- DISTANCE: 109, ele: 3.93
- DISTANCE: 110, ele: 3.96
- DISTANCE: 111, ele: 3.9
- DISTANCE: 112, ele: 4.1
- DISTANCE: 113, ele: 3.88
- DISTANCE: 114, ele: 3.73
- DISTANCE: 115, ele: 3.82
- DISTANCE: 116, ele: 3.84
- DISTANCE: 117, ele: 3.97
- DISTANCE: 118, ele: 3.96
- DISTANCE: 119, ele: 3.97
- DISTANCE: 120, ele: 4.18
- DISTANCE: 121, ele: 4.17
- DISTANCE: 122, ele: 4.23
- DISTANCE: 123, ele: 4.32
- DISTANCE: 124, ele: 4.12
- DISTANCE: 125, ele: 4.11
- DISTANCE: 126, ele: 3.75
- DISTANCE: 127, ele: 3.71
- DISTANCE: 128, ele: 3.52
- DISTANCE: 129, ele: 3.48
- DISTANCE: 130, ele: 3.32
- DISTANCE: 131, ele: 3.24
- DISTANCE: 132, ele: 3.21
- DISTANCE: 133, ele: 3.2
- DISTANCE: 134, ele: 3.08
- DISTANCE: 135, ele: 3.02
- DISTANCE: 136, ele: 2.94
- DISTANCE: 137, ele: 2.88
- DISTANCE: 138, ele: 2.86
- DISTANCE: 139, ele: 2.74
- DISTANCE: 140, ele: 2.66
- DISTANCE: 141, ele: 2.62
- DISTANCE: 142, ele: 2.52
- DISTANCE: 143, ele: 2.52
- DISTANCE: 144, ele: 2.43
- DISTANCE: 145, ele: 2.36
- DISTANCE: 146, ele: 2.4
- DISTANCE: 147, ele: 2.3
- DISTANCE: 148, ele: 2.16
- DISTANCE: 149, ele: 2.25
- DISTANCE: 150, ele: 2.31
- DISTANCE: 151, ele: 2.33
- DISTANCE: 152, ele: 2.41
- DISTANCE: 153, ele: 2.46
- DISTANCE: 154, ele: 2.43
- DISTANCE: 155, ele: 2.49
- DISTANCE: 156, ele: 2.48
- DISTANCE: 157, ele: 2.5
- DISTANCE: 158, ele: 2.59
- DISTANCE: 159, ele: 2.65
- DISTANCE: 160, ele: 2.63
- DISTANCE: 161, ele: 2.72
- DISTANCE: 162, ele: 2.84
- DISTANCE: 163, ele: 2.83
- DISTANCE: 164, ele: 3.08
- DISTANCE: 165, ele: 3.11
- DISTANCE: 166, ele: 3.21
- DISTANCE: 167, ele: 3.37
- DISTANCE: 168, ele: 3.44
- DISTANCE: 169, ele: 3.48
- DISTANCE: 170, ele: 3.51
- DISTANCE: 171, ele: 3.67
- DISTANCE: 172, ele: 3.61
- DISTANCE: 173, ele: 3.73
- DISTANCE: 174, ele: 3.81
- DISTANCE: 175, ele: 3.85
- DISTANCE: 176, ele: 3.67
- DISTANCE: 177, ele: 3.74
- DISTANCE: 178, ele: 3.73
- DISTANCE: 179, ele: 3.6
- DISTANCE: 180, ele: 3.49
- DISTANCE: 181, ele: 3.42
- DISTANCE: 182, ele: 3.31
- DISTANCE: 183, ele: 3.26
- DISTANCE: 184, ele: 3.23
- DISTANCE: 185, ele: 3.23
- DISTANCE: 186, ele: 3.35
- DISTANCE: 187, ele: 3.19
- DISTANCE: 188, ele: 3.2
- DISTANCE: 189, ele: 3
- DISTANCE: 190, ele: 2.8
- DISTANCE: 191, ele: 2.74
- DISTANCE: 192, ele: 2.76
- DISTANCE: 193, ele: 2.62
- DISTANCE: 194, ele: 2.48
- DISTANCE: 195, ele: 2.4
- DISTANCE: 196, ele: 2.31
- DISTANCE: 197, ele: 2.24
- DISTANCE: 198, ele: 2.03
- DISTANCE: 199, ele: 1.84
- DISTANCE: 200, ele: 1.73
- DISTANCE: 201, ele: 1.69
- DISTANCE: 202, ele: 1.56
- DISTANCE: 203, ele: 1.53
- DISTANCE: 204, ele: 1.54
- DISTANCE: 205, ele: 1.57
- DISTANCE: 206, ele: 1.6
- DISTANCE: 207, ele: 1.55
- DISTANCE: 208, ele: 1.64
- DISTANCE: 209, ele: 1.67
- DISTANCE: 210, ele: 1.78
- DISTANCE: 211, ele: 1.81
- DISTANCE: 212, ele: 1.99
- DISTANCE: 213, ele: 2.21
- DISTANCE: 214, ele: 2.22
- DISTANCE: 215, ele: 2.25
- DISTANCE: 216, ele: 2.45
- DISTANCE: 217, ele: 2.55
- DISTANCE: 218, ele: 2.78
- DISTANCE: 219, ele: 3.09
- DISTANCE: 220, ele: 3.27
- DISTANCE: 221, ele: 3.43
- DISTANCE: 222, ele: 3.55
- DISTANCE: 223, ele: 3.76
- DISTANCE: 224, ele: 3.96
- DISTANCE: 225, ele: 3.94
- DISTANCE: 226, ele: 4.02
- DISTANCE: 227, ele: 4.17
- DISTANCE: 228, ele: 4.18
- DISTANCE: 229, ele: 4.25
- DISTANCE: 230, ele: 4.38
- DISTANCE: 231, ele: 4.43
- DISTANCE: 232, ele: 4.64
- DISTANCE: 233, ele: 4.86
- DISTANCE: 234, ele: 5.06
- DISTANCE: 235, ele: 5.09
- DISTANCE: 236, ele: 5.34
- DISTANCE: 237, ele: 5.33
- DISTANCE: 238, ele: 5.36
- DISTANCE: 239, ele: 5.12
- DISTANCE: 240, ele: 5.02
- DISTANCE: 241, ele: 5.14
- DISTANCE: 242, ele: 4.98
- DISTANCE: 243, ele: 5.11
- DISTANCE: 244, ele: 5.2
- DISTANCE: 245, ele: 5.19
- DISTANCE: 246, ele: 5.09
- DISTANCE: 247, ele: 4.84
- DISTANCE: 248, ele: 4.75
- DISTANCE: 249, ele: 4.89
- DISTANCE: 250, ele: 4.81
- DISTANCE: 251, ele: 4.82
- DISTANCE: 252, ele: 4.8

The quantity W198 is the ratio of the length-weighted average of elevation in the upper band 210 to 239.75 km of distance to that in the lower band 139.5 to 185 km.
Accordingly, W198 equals 1.3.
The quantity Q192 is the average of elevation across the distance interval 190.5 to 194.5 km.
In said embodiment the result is 2.65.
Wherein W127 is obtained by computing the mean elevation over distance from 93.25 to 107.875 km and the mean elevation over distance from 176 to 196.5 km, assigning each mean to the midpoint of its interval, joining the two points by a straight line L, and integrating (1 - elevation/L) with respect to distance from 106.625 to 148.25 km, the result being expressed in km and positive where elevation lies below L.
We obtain 3.0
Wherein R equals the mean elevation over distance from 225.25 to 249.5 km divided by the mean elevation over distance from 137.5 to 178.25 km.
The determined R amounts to 1.7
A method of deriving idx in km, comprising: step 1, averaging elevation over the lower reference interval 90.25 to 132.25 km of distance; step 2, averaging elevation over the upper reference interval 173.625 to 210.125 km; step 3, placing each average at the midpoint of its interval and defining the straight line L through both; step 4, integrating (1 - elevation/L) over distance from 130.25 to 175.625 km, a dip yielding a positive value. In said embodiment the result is 4.7 km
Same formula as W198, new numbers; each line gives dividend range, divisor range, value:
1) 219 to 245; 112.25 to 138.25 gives 1.24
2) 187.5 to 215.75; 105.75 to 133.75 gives 0.55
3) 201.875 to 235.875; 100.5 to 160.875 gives 0.94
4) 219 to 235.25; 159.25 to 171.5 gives 1.32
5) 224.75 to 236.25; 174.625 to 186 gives 1.30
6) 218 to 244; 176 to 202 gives 1.56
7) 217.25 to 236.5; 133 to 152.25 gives 1.58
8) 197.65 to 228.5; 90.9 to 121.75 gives 0.64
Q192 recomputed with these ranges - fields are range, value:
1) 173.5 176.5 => 3.78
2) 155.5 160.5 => 2.57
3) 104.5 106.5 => 3.92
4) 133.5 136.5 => 3.01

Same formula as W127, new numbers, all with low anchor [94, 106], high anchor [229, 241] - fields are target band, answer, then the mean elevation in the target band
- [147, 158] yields 4.9 km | 2.39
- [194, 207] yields 7.9 km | 1.85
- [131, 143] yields 3.8 km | 2.88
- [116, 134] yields 1.5 km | 3.77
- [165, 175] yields 2.1 km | 3.53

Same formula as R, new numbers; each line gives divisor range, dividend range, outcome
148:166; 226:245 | 1.87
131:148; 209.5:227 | 1.07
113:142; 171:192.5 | 0.96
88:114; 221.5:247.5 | 1.21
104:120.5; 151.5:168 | 0.70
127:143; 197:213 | 0.57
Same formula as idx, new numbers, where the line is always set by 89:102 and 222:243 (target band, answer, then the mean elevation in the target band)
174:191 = 3.80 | 3.37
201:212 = 6.97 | 1.64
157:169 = 3.62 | 2.96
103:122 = -0.06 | 3.95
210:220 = 4.74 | 2.39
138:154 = 6.53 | 2.44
